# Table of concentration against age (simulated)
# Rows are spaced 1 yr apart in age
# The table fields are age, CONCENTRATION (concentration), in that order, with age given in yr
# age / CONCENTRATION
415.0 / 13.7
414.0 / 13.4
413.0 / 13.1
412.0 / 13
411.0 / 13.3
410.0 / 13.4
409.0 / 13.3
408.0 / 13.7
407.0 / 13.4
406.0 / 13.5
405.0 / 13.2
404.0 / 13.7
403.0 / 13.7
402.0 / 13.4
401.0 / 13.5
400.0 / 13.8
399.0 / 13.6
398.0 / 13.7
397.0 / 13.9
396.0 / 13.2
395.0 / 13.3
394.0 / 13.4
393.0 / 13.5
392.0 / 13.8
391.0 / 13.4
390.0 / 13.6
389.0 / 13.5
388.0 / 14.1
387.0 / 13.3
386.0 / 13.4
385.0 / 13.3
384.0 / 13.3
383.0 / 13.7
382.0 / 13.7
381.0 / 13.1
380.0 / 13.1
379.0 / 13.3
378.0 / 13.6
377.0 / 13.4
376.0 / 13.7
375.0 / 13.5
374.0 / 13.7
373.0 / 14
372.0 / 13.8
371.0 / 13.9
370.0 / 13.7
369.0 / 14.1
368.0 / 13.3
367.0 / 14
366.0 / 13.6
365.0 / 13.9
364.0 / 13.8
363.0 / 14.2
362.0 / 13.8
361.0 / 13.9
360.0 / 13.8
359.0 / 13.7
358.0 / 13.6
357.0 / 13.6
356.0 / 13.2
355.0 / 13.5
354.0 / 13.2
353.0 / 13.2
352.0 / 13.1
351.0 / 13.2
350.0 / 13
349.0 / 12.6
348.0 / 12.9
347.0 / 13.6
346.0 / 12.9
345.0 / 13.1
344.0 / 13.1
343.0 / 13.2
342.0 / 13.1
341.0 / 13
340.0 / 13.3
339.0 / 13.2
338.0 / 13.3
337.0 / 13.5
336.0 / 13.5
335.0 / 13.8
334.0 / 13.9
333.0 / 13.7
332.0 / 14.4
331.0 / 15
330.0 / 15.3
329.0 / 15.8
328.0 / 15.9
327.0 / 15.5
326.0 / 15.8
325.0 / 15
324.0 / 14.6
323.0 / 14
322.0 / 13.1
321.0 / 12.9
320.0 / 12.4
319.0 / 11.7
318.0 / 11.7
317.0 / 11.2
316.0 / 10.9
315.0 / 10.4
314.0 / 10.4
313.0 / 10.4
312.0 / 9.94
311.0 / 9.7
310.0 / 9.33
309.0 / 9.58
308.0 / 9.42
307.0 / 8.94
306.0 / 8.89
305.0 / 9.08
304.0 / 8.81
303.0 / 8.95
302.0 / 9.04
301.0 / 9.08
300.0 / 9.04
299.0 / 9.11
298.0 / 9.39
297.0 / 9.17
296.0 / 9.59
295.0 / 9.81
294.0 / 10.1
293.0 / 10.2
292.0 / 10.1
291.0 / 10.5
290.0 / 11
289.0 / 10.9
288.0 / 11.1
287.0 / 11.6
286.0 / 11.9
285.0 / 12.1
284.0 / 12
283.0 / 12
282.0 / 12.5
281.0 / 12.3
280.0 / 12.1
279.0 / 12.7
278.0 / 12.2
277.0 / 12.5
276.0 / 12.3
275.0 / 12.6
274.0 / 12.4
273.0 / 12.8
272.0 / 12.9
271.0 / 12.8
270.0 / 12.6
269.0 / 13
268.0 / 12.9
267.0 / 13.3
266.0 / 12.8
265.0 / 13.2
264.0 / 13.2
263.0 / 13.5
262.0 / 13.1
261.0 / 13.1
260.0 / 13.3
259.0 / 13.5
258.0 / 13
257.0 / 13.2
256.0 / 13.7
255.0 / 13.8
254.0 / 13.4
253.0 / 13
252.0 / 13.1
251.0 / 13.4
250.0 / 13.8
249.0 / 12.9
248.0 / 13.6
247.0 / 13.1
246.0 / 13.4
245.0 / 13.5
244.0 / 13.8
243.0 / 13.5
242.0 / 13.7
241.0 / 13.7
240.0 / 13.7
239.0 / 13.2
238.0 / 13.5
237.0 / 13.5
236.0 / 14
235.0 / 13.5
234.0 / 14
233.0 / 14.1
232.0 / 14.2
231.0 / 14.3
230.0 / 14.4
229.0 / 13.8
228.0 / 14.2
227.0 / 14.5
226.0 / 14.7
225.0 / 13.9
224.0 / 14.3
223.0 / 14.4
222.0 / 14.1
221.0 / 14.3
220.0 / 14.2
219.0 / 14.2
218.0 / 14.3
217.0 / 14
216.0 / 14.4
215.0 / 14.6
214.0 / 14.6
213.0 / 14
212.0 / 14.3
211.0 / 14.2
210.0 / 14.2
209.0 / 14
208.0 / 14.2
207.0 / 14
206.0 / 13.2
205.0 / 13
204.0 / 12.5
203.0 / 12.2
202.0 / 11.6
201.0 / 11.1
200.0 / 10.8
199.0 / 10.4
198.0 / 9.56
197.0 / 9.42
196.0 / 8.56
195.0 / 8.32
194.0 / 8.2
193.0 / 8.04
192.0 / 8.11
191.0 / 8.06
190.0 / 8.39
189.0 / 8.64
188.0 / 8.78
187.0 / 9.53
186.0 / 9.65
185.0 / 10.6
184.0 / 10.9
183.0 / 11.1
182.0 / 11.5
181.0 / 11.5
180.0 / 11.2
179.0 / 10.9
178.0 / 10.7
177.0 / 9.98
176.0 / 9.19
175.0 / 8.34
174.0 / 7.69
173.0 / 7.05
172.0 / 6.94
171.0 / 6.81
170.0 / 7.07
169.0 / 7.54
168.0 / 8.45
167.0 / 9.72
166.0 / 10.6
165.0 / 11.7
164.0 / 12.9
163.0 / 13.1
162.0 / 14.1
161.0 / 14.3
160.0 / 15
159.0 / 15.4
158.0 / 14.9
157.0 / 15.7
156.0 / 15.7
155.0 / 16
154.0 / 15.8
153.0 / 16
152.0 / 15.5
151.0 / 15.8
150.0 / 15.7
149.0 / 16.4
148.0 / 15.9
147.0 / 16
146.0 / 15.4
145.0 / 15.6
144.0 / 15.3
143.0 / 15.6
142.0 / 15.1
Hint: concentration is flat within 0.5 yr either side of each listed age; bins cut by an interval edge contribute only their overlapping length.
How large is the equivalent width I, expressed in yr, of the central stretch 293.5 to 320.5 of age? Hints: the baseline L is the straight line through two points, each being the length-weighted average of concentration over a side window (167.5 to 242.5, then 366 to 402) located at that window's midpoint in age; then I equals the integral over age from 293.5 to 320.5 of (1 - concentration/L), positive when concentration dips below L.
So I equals 6.22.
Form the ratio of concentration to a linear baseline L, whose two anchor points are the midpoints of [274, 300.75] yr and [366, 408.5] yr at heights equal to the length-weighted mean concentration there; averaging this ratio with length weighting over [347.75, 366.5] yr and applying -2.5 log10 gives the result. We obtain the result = -0.053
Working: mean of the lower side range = 11.1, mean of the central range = 13.5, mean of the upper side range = 13.6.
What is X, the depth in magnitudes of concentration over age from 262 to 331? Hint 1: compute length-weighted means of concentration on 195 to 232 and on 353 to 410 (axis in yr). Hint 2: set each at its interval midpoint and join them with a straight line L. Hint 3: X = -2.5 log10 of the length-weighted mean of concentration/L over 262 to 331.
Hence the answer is 0.15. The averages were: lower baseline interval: 13.2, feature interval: 11.7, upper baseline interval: 13.6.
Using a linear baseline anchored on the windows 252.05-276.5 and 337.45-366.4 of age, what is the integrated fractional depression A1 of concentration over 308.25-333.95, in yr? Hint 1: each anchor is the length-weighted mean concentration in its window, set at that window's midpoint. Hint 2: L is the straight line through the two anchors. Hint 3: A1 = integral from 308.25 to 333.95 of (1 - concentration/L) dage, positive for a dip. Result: 1.02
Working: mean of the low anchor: 13.1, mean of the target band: 12.7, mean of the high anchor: 13.4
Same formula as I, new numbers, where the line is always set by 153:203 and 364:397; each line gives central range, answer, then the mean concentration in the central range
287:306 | 4.0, 9.75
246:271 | -3.0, 13.2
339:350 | 0.0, 13.1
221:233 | -3.0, 14.2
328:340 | -1.2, 14.2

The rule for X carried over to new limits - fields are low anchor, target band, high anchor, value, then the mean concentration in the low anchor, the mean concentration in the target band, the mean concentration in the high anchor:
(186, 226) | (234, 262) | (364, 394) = -0.088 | 12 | 13.4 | 13.6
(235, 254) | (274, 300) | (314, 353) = 0.200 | 13.5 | 11.2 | 13.4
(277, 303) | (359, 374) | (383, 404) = -0.083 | 10.8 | 13.8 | 13.5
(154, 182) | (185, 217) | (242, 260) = 0.077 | 11.3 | 11.3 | 13.4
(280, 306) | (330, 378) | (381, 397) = -0.102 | 10.4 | 13.6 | 13.5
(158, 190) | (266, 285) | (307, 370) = -0.045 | 10.4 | 12.5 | 13.1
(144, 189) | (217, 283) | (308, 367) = -0.070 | 12.1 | 13.4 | 13.1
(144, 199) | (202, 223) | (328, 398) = -0.165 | 11.5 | 13.9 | 13.6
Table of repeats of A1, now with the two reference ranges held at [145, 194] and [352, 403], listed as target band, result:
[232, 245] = -1.5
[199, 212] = -1.0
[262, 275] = -0.4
